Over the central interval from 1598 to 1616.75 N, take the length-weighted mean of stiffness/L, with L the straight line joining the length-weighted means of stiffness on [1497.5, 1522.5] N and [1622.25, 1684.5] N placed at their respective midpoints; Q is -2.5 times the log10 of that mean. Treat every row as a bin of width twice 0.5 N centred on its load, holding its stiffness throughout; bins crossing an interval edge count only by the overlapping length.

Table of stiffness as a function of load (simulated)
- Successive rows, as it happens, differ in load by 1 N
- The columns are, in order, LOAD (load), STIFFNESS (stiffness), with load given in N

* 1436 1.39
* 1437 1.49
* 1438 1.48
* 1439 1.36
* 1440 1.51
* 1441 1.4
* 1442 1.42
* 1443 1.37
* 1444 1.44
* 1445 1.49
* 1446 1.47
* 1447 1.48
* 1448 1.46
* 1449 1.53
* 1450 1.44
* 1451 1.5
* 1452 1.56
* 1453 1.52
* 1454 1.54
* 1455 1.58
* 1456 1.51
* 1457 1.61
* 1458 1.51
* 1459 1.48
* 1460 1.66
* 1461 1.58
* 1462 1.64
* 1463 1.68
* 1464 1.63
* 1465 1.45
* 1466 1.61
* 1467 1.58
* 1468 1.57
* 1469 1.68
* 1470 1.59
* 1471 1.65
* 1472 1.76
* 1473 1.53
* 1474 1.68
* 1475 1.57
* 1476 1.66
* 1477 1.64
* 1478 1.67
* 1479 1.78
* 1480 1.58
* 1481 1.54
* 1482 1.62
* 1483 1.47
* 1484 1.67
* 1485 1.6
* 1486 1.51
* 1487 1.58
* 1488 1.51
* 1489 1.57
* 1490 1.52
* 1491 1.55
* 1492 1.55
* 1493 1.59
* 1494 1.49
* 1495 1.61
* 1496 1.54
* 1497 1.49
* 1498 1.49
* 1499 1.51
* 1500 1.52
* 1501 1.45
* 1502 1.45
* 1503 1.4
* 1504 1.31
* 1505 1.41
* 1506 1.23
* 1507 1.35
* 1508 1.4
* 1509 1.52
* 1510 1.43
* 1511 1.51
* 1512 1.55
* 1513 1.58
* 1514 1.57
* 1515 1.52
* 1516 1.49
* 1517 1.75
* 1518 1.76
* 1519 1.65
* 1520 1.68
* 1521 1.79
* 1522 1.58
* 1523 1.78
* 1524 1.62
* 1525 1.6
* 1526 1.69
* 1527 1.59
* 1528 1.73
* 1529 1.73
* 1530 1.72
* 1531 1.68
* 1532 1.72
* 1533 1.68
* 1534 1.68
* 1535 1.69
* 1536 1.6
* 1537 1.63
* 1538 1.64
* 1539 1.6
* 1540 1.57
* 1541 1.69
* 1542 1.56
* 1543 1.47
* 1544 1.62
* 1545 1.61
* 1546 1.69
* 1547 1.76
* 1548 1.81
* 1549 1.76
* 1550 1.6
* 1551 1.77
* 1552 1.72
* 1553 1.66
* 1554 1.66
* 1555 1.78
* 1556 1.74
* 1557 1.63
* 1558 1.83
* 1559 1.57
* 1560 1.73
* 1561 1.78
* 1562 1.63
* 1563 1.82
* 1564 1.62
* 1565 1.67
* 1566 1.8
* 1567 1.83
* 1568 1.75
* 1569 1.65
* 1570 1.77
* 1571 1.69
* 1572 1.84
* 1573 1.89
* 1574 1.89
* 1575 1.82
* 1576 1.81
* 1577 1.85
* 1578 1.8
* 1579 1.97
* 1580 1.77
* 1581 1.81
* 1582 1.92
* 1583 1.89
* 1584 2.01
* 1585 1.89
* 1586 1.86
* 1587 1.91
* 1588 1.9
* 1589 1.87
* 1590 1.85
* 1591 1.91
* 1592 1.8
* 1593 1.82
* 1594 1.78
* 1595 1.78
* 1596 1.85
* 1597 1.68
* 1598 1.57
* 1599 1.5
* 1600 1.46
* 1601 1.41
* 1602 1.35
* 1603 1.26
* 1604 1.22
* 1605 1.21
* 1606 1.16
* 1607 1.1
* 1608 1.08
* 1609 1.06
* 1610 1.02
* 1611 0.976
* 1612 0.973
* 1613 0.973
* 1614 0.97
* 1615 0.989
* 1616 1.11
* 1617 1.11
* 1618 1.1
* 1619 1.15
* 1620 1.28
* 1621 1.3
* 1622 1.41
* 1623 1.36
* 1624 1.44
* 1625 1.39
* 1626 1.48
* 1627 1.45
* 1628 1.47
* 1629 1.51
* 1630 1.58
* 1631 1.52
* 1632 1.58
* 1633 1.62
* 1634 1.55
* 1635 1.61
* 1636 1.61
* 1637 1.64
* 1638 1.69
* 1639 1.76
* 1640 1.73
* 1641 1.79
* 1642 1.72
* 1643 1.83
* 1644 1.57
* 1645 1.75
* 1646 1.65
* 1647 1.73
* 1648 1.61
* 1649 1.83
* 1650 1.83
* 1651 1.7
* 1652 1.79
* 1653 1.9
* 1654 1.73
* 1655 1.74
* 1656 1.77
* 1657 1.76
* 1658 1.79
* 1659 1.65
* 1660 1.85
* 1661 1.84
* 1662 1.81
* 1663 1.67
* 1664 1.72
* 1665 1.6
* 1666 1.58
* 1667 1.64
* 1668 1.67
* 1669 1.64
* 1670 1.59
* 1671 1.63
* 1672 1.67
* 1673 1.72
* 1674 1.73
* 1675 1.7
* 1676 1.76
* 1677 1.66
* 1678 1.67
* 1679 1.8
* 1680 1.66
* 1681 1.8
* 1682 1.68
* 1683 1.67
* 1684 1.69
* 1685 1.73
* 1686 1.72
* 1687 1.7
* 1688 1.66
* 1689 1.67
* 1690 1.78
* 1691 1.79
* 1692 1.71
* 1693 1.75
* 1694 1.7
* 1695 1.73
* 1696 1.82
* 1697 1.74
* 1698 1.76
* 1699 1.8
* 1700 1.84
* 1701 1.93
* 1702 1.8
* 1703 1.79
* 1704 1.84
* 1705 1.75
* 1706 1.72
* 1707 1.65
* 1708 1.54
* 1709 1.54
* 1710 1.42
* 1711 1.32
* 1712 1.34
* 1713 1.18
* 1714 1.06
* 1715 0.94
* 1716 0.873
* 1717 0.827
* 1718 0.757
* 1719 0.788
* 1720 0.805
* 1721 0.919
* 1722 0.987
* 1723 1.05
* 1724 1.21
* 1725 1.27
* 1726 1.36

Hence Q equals 0.36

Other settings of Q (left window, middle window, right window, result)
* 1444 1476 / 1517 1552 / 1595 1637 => -0.15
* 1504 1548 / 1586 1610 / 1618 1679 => 0.06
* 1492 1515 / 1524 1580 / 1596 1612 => -0.23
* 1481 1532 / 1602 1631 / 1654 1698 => 0.33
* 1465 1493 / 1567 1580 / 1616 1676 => -0.13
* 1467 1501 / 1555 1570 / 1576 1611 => -0.07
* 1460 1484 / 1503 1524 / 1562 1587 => 0.11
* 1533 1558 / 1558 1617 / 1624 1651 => 0.04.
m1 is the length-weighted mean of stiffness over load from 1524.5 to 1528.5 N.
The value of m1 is 1.65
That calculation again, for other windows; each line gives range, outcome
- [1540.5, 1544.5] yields 1.59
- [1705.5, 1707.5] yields 1.69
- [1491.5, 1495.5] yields 1.56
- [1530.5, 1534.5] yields 1.69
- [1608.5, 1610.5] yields 1.04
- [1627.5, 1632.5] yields 1.53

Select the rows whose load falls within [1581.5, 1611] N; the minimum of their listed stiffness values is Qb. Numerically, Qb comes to 0.976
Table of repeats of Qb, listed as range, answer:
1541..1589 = 1.47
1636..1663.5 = 1.57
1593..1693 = 0.97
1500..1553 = 1.23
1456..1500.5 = 1.45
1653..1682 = 1.58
